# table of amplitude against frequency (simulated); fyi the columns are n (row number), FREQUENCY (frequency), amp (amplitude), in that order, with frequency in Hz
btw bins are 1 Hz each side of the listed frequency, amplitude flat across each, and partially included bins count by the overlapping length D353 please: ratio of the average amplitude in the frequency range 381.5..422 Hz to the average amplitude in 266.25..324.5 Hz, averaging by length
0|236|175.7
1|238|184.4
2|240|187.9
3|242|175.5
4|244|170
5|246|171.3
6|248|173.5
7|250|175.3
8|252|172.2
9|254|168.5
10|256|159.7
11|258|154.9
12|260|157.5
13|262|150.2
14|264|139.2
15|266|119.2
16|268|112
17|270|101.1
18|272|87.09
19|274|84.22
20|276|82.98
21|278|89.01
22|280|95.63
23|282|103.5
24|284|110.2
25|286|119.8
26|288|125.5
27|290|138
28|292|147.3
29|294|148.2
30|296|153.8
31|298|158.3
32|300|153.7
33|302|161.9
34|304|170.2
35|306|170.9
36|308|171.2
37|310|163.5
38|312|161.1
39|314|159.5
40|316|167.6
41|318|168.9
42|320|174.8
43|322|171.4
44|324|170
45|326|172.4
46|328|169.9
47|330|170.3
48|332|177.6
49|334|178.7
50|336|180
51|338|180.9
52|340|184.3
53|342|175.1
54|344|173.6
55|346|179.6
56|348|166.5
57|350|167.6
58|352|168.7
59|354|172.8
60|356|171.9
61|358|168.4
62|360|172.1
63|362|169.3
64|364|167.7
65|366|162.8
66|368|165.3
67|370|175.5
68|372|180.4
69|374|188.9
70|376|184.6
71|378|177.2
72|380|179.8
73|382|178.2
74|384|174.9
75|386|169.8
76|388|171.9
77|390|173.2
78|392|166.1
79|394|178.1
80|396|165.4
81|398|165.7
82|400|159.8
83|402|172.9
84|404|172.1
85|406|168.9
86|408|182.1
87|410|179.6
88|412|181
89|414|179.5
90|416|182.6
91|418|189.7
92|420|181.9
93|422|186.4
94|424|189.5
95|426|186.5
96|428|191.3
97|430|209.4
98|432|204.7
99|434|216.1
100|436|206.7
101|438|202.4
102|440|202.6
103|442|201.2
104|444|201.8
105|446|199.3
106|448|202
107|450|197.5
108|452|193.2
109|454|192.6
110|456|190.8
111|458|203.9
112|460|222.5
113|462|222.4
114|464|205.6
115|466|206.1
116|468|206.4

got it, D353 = 1.3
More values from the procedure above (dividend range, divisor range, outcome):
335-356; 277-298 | 1.40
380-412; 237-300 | 1.24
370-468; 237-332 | 1.26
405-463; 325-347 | 1.11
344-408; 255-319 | 1.26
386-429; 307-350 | 1.03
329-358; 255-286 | 1.50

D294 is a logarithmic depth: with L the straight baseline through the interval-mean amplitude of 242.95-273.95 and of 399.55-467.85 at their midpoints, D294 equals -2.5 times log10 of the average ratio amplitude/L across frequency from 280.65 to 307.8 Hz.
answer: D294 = 0.09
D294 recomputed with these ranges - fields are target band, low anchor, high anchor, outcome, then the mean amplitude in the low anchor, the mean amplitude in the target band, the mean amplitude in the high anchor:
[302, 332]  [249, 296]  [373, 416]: -0.16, 128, 169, 175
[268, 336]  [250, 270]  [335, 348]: 0.14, 147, 145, 178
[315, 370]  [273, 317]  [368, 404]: -0.10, 138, 172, 174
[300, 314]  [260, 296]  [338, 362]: -0.18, 117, 165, 173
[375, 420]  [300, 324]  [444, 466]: 0.08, 167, 175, 203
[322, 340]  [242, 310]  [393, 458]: -0.11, 140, 175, 189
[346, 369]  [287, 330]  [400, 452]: 0.03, 161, 169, 191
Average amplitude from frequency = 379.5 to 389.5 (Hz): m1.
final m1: 175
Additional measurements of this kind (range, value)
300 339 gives 170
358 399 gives 173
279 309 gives 142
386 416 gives 173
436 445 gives 203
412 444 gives 195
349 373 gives 170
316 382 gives 174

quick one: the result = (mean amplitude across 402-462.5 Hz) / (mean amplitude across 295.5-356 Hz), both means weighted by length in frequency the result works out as 1.14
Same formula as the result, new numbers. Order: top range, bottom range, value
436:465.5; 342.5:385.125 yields 1.17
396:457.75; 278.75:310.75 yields 1.33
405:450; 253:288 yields 1.61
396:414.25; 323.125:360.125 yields 0.99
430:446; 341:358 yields 1.19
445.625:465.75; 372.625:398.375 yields 1.16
